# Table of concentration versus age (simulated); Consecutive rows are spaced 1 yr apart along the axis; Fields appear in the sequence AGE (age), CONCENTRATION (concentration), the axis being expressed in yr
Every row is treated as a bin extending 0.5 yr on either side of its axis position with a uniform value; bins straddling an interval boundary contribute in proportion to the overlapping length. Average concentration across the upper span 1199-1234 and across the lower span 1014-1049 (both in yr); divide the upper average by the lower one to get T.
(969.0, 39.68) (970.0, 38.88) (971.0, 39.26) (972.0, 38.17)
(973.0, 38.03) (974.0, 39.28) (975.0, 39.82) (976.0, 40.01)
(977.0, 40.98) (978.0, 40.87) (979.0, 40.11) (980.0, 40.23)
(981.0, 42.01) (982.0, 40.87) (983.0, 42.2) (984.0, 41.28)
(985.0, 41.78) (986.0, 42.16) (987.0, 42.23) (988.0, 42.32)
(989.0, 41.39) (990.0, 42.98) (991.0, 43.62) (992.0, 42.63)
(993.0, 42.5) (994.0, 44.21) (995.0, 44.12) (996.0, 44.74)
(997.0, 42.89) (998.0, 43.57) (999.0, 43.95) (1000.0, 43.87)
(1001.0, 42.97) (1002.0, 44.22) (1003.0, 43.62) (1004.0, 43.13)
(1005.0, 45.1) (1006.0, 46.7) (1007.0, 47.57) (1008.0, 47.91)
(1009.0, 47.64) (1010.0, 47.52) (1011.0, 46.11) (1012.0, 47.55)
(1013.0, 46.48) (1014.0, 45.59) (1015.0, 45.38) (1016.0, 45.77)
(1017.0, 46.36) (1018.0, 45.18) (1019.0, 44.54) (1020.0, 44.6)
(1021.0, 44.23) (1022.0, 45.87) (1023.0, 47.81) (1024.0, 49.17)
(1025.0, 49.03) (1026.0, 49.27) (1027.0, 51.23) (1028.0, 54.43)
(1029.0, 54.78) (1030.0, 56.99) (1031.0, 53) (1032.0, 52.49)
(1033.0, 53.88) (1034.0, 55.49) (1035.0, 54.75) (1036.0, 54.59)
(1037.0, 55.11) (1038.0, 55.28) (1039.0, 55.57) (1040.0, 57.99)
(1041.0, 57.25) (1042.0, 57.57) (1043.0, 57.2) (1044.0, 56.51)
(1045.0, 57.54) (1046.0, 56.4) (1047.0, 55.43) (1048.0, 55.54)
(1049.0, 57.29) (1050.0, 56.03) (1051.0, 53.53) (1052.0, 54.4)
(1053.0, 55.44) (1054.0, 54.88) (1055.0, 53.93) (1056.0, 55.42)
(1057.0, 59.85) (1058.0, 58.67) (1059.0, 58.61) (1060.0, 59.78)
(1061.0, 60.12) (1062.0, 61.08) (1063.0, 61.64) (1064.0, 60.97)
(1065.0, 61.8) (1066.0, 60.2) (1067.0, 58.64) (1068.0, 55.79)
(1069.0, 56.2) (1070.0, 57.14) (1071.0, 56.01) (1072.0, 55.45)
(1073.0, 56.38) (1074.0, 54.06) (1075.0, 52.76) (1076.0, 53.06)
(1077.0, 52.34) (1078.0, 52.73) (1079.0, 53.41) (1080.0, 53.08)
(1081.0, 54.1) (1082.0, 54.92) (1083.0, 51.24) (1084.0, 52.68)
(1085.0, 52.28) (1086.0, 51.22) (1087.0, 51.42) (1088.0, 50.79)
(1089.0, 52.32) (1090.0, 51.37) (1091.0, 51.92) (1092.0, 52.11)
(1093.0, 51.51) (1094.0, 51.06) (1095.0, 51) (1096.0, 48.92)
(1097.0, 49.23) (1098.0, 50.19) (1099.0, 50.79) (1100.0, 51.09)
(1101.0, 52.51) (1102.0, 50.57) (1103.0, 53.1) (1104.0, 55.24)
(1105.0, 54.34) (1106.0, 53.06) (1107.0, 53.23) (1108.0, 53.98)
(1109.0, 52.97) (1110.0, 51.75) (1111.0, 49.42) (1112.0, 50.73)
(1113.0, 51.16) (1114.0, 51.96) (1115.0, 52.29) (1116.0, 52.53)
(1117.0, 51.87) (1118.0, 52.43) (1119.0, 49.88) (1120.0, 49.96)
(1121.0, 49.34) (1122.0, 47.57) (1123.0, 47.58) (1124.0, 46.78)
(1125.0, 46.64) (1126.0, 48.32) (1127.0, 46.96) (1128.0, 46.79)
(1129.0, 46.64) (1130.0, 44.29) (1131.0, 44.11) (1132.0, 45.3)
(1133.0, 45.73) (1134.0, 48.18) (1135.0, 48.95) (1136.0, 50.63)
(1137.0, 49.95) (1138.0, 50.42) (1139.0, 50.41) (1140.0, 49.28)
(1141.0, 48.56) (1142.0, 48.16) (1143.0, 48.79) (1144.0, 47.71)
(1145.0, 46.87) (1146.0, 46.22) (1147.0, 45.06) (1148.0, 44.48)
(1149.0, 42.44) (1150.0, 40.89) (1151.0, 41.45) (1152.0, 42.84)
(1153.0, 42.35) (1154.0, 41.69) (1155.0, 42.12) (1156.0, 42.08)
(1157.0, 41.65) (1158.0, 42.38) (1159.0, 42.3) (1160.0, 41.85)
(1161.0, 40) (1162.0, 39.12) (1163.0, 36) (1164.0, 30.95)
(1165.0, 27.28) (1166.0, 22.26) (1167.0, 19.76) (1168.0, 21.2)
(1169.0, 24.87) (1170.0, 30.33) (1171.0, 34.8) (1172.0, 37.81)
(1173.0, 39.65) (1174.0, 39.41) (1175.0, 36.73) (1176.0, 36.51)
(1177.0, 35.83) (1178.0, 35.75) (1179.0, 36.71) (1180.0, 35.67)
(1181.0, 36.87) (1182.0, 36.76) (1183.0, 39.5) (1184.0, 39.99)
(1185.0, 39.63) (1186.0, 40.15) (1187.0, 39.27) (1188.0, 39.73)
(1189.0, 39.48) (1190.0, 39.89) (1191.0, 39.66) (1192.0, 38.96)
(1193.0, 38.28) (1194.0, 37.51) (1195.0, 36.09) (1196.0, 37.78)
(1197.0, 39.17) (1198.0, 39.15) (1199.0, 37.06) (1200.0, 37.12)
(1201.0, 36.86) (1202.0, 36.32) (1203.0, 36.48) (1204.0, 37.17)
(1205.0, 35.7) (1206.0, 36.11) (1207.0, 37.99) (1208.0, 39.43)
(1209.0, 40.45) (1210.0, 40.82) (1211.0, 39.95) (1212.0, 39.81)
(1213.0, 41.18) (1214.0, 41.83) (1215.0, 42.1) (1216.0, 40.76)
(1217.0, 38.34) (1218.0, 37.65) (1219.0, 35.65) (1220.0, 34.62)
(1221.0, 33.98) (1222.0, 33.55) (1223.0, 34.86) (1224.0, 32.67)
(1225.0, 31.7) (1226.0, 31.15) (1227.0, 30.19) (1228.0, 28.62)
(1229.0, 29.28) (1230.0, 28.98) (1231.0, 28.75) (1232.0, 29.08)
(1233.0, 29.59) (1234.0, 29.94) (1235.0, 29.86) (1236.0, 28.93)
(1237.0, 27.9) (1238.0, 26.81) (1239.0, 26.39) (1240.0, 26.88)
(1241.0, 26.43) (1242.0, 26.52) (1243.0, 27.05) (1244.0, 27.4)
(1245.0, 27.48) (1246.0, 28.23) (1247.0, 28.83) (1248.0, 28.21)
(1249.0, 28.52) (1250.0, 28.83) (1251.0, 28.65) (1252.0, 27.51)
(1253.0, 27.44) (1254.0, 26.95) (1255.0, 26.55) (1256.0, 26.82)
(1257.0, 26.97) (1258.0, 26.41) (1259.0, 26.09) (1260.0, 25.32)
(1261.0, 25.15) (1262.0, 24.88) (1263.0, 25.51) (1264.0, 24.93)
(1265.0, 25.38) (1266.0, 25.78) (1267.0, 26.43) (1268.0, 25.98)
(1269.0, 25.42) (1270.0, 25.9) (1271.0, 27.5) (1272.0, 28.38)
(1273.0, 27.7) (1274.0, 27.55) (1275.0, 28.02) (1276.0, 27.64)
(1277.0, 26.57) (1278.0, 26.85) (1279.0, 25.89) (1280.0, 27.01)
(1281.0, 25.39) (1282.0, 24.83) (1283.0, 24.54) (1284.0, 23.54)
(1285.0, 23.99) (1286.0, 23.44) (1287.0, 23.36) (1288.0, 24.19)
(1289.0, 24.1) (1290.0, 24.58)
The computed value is 0.68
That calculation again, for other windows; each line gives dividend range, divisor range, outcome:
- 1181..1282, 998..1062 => 0.62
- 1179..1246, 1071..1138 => 0.69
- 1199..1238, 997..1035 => 0.73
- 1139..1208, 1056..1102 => 0.71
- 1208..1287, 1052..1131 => 0.56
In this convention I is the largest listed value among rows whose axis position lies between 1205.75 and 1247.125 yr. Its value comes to 42.1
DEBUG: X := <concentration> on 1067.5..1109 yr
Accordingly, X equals 52.8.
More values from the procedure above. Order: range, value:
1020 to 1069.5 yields 55.4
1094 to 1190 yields 44.1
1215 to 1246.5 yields 30.8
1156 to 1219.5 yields 37.1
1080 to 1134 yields 50.6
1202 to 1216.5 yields 39.2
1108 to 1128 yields 50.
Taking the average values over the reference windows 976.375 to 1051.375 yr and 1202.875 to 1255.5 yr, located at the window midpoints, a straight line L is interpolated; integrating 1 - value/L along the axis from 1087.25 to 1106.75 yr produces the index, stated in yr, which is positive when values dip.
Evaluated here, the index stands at -4.5 yr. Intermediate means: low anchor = 48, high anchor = 32.2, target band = 51.7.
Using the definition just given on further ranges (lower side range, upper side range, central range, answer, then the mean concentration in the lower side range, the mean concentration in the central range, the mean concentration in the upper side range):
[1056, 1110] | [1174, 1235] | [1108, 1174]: 3.0 yr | 54.3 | 44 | 36.5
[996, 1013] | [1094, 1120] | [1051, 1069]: -3.4 yr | 45.3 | 58.1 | 51.7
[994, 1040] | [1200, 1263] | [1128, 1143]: -3.4 yr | 48.3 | 47.9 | 31.7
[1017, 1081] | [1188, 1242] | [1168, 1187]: 1.5 yr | 54.7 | 36.2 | 35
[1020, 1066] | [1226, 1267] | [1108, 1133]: -2.5 yr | 55.2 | 49.1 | 27.5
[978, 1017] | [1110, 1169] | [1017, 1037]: -3.0 yr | 43.9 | 50.6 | 44.4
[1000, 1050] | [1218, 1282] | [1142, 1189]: -2.2 yr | 50.5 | 38.3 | 28.1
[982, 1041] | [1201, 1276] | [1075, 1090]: -3.7 yr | 47.2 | 52.5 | 30.7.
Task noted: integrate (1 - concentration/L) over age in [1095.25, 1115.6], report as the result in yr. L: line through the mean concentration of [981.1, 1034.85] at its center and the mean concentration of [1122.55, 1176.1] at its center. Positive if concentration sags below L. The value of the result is -4.1 yr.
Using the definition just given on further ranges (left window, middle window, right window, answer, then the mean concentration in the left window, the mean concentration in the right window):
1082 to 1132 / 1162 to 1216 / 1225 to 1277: 0.71 yr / 50.6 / 27.5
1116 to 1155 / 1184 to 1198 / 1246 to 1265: -0.47 yr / 47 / 26.9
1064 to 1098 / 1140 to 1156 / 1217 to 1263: -0.53 yr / 53.6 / 29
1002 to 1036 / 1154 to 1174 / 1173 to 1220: 2.67 yr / 48.5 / 38.3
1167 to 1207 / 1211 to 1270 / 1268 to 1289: 1.22 yr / 36.6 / 25.8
